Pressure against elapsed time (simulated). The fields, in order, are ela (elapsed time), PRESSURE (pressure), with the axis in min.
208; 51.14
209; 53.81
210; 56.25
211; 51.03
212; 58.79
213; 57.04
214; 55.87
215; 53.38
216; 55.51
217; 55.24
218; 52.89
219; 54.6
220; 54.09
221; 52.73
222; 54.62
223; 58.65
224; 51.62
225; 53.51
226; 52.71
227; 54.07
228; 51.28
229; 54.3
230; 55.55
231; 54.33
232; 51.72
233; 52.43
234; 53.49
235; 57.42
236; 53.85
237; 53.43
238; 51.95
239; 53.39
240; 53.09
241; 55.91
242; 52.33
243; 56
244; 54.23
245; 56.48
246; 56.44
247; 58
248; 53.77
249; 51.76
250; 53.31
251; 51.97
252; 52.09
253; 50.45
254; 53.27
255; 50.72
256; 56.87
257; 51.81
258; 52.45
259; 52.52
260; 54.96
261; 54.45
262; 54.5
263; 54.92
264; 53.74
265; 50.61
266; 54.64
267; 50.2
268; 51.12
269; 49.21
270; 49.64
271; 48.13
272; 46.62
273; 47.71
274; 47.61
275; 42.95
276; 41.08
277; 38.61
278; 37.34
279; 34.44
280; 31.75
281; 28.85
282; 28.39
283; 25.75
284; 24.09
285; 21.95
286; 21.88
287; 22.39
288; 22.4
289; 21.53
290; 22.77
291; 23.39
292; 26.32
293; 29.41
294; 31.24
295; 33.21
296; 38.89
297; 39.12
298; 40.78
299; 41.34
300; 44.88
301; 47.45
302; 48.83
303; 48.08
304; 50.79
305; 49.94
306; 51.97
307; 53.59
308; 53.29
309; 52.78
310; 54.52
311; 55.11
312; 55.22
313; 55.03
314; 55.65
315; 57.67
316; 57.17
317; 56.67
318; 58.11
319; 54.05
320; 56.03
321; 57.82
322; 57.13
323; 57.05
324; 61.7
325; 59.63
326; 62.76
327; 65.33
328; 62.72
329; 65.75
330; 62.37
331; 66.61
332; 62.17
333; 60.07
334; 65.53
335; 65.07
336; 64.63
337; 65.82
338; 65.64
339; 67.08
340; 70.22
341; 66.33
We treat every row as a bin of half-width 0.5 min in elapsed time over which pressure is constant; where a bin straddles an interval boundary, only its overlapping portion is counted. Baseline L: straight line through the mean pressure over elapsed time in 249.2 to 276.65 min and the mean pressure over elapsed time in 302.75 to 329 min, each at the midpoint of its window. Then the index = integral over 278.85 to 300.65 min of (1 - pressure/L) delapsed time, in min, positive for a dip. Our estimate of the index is 9.7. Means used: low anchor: 51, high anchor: 56.4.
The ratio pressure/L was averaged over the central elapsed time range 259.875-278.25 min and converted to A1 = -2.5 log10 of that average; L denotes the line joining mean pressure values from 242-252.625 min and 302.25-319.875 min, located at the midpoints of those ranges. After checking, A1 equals 0.11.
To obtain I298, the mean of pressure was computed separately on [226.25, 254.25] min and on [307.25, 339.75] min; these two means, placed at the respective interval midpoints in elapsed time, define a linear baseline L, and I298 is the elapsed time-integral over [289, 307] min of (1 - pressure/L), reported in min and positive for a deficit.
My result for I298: 5.86 min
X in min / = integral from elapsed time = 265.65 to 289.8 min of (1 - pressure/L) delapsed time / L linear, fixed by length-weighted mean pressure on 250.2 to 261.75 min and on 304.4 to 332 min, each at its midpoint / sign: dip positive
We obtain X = 7.9 min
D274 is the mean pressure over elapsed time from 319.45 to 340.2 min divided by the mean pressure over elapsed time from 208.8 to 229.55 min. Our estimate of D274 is 1.2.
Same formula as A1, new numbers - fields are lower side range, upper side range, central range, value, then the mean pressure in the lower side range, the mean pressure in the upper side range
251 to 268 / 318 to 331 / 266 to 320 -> 0.33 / 52.9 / 60.4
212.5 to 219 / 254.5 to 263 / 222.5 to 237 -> 0.01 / 55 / 53.6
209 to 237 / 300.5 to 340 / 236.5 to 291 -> 0.22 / 54.3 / 58.3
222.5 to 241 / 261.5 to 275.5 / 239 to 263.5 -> -0.04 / 53.8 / 50.1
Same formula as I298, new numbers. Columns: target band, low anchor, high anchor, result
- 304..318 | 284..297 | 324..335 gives -2.7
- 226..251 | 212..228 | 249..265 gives -0.1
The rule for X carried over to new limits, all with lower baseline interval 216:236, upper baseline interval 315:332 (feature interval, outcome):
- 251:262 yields 0.57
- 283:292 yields 5.43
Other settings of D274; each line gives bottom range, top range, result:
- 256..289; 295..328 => 1.26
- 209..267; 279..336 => 0.87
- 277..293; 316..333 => 2.26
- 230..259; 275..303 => 0.61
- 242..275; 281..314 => 0.74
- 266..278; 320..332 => 1.32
